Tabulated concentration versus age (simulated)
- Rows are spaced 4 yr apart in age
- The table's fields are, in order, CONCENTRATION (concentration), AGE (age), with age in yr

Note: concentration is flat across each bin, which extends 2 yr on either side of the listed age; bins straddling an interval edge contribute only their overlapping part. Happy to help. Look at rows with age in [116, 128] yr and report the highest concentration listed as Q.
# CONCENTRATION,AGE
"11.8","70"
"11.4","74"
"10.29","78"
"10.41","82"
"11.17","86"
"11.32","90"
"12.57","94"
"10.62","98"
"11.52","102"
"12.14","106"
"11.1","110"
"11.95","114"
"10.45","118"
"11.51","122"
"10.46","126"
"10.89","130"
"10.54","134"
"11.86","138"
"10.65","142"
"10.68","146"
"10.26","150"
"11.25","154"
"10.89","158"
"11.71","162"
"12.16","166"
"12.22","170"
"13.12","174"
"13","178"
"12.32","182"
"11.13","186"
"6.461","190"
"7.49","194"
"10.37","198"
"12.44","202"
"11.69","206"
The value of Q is 11.51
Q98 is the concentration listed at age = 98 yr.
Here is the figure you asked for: 10.62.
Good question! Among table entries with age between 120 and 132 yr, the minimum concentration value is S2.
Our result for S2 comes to 10.46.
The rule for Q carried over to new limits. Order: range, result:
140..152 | 10.68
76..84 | 10.41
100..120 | 12.14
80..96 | 12.57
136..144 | 11.86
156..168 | 12.16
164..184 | 13.12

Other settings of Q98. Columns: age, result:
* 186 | 11.13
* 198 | 10.37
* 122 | 11.51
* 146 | 10.68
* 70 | 11.8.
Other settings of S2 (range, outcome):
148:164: 10.26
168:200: 6.461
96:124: 10.45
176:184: 12.32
